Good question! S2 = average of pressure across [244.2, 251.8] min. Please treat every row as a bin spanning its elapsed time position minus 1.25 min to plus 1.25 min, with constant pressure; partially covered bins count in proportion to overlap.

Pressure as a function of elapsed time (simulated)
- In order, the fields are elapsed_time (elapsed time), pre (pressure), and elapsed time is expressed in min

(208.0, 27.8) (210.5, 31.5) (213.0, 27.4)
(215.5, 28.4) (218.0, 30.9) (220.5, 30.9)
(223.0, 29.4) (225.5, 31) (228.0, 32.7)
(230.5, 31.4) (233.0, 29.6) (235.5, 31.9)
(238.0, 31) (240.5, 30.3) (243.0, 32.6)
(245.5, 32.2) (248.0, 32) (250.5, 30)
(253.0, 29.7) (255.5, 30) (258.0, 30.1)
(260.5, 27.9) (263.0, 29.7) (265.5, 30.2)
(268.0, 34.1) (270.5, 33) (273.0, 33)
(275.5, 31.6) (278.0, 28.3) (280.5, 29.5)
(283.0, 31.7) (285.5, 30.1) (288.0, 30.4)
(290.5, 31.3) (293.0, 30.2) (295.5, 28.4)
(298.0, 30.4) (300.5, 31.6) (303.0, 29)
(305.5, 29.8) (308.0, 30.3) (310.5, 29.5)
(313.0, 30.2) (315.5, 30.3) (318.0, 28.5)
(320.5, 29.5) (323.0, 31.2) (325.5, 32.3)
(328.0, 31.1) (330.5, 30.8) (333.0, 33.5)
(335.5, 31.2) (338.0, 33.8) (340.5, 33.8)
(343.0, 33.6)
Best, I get 31.4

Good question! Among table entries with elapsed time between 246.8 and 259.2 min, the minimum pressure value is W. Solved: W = 29.7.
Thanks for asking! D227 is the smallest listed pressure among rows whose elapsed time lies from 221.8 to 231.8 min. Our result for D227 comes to 29.4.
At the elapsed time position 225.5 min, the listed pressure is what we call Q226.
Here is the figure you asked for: 31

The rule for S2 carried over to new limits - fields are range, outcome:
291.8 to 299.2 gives 29.7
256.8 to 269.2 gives 30.4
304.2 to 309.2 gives 30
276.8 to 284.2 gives 29.8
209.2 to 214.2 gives 29.5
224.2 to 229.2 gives 31.8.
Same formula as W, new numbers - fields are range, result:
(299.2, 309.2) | 29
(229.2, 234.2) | 29.6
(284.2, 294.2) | 30.1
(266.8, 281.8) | 28.3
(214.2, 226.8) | 28.4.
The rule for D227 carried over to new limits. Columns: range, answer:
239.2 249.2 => 30.3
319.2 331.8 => 29.5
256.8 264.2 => 27.9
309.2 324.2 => 28.5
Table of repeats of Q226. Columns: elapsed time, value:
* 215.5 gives 28.4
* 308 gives 30.3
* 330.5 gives 30.8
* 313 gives 30.2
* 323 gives 31.2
